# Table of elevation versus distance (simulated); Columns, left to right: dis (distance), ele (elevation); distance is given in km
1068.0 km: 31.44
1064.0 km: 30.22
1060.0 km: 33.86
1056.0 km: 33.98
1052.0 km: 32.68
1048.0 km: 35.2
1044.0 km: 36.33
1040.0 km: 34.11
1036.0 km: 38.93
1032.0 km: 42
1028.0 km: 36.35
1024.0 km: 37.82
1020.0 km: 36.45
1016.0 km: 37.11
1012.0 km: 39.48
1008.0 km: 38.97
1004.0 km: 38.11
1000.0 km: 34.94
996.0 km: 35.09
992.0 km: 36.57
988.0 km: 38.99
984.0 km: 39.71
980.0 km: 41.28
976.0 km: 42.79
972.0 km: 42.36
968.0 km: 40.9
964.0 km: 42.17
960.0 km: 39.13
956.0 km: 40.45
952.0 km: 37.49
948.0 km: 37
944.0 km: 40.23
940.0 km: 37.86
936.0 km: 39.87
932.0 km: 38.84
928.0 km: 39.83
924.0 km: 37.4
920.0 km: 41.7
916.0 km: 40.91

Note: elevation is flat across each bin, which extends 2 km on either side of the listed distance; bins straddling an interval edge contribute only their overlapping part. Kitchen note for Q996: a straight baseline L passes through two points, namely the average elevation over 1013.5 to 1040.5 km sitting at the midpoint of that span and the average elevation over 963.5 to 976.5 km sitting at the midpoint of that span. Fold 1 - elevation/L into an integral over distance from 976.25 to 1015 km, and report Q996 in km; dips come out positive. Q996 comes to 1.7 km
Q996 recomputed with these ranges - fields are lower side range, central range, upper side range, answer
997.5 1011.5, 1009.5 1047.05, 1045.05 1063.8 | -2.0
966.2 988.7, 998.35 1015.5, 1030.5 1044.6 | 0.7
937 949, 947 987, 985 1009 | -2.6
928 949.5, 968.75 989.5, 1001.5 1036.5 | -1.3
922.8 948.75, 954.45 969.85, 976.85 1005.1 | -0.9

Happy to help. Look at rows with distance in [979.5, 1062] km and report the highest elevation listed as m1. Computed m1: 42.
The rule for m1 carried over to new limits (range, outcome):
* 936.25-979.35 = 42.79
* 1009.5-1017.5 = 39.48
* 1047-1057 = 35.2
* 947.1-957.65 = 40.45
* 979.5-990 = 41.28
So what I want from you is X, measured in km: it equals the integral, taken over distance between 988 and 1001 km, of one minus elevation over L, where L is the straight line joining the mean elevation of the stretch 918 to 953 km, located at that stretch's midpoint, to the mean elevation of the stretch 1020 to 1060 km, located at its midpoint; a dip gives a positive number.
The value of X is 0.5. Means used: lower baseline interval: 39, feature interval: 36.1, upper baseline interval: 36.3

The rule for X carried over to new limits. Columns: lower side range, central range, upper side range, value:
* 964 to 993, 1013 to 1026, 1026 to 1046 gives 0.38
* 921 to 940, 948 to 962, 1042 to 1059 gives -0.24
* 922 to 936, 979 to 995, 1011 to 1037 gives -0.11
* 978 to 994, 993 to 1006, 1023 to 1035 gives 0.98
